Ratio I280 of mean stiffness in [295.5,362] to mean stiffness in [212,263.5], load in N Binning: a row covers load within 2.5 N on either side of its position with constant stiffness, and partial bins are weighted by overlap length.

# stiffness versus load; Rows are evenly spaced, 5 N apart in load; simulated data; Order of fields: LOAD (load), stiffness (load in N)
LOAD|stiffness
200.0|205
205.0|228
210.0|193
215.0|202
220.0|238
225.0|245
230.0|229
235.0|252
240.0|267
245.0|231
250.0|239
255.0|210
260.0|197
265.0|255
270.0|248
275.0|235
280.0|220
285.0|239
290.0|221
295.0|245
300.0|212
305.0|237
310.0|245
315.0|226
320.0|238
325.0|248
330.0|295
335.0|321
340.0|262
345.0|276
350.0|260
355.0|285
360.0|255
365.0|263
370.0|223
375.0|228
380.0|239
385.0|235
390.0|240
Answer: 1.12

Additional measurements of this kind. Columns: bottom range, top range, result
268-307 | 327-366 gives 1.20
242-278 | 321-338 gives 1.22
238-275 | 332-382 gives 1.11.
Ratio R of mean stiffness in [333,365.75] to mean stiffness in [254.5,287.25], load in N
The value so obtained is 1.19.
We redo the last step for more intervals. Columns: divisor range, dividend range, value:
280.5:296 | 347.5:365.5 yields 1.15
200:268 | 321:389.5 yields 1.13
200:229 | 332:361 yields 1.26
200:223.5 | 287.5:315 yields 1.07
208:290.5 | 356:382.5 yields 1.06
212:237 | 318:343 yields 1.18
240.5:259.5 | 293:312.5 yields 1.03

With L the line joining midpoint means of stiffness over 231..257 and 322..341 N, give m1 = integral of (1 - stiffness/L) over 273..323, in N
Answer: 6.3 N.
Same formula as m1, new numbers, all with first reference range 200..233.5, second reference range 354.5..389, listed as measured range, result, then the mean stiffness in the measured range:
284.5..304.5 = 0.36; 229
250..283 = 0.10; 229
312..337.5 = -2.95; 265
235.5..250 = -1.41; 248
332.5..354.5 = -3.66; 280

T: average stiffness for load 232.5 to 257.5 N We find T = 240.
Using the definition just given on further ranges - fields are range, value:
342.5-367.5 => 268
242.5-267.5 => 226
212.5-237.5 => 233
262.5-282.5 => 240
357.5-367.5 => 259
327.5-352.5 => 283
